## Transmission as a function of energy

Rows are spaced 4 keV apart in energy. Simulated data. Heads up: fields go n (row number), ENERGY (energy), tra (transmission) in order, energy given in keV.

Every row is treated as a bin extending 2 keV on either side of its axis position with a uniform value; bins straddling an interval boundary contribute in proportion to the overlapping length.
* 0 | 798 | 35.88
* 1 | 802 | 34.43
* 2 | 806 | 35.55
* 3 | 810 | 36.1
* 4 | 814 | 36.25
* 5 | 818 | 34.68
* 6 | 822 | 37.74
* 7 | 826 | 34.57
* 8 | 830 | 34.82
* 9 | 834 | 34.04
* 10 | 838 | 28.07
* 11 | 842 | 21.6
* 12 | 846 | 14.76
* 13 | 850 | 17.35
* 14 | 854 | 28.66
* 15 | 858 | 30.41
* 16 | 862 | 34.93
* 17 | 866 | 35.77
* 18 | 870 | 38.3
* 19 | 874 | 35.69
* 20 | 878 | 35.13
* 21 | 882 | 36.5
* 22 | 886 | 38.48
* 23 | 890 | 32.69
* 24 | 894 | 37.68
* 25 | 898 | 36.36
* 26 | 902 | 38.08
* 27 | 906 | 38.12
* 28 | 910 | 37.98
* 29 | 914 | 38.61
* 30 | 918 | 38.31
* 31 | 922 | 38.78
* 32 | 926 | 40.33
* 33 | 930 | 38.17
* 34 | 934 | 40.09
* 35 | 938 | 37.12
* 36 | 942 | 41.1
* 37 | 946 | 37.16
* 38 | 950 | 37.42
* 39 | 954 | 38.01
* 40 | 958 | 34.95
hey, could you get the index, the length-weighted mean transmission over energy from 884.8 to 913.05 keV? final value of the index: 37.1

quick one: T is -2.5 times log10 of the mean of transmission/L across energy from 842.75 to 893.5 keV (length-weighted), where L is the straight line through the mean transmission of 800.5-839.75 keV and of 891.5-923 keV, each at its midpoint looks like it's 0.16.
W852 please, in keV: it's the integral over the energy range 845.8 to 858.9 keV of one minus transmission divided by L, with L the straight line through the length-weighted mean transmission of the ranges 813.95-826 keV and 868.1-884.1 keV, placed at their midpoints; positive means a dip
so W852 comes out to 4.7 keV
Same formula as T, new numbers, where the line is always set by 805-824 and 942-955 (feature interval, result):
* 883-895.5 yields 0.03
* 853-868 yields 0.13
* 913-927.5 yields -0.04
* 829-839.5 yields 0.13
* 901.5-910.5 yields -0.02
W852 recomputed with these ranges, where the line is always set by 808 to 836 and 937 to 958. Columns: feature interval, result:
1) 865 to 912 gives 0.0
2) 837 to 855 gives 7.3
